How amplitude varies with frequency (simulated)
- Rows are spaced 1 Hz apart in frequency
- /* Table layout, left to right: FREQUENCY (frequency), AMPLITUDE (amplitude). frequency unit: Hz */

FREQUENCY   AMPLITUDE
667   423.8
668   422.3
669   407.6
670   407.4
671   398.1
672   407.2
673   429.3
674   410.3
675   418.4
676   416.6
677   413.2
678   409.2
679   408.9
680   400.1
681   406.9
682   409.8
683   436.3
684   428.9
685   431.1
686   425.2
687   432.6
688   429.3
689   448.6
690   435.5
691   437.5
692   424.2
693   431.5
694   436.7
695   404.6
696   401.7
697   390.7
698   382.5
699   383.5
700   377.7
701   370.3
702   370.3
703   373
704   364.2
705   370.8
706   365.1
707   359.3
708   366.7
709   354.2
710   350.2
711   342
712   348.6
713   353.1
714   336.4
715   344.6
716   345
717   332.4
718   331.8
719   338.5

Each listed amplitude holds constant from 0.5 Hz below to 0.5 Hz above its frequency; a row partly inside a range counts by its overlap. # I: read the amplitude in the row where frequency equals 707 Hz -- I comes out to 359.3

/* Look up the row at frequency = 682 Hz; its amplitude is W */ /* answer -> 409.8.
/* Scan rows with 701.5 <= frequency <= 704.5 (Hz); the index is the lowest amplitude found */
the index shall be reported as 364.2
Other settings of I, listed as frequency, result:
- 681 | 406.9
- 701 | 370.3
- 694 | 436.7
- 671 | 398.1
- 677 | 413.2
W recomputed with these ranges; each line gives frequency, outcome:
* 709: 354.2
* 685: 431.1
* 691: 437.5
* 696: 401.7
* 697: 390.7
